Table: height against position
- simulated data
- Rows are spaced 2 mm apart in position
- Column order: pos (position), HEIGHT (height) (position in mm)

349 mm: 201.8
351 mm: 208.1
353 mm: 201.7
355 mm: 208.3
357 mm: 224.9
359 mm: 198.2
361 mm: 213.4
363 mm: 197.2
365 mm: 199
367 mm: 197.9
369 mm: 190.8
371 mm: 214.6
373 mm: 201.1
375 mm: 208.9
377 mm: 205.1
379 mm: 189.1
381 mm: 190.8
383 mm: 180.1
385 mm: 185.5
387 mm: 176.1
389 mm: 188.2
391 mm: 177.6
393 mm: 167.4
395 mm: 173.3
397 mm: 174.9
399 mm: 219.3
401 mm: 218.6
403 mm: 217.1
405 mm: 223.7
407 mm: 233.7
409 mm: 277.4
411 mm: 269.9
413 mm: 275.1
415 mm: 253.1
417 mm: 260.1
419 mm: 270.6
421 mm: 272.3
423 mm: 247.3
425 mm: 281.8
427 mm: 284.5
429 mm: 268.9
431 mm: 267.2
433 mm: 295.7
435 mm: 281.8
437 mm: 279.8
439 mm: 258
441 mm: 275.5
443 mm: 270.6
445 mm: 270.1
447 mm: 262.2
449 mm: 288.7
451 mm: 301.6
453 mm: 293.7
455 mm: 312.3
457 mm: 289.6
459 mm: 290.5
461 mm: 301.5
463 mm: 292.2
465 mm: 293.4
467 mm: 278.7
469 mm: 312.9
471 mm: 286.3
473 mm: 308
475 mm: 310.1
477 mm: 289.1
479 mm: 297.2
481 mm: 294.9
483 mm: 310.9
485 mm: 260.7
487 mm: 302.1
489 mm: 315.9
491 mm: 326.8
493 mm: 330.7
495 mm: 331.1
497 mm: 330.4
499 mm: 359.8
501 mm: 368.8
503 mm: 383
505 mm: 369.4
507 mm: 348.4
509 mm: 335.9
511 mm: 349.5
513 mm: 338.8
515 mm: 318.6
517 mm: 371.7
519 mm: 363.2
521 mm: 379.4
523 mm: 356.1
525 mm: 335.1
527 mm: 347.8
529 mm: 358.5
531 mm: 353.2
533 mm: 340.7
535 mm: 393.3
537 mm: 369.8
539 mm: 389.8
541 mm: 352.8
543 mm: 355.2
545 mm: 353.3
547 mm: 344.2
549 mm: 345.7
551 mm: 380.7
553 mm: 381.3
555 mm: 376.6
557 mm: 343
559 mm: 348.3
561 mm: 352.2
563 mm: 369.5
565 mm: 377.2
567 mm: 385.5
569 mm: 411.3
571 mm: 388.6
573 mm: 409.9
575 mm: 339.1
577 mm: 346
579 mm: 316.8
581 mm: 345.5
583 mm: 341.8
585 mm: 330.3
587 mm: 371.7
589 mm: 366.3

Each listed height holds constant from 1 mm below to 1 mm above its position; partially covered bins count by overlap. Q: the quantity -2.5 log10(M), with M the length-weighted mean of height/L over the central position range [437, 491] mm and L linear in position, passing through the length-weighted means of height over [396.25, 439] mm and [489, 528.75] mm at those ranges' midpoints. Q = 0.04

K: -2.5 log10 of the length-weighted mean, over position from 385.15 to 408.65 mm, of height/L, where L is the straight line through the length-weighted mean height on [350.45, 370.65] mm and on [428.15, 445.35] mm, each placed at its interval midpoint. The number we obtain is 0.19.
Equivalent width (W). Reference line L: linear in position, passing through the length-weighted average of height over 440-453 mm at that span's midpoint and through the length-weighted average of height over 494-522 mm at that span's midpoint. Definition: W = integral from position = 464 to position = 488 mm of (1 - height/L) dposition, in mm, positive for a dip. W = 1.5 mm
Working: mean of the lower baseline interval 279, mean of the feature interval 295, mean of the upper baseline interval 353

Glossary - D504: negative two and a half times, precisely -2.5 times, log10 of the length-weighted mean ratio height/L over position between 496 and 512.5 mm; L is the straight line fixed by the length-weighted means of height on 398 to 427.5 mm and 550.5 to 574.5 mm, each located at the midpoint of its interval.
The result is -0.09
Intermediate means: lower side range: 253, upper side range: 376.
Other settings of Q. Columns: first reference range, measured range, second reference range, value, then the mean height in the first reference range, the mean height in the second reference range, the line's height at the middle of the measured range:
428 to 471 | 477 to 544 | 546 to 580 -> -0.05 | 285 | 366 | 328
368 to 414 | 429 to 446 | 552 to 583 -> -0.11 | 207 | 365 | 249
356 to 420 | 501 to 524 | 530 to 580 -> -0.10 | 212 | 365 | 326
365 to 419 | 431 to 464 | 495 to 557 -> -0.05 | 211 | 358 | 272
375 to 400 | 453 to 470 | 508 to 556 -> -0.08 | 187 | 358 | 274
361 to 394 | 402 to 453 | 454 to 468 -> -0.06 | 192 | 294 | 253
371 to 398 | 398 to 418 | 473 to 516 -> -0.13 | 187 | 327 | 217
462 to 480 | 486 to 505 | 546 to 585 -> -0.09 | 296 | 362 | 314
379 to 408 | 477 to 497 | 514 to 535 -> 0.00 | 195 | 354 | 309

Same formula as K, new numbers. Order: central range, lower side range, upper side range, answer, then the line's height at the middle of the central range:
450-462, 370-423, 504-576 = -0.08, 277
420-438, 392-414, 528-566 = -0.11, 248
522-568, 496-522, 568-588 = -0.01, 358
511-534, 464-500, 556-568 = -0.05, 336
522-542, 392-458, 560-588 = -0.08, 334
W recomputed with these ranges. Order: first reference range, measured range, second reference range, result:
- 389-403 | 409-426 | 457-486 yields -3.64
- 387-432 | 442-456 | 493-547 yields -0.34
